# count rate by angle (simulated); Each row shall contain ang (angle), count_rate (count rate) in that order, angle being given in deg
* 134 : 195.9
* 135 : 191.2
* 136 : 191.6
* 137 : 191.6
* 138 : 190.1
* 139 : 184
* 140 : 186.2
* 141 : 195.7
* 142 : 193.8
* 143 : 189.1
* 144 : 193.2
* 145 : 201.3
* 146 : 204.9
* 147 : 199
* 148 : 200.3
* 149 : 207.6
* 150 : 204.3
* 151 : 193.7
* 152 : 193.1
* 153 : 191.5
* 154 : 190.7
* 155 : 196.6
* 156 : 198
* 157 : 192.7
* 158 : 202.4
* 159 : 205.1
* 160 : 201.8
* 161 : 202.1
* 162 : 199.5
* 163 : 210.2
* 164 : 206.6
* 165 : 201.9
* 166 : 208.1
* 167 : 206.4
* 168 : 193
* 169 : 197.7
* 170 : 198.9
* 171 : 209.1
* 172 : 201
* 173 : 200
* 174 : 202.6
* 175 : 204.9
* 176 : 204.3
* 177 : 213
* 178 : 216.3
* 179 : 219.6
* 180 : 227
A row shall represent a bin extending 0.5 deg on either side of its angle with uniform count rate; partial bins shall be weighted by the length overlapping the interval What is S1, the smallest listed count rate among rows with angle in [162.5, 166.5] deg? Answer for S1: 201.9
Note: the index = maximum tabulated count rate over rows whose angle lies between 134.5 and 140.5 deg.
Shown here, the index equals 191.6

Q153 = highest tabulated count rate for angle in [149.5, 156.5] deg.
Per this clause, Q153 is 204.3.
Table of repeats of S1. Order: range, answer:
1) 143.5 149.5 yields 193.2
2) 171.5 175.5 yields 200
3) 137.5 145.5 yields 184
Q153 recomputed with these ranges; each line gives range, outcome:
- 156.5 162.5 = 205.1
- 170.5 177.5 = 213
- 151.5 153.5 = 193.1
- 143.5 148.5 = 204.9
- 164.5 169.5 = 208.1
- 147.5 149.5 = 207.6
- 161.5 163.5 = 210.2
